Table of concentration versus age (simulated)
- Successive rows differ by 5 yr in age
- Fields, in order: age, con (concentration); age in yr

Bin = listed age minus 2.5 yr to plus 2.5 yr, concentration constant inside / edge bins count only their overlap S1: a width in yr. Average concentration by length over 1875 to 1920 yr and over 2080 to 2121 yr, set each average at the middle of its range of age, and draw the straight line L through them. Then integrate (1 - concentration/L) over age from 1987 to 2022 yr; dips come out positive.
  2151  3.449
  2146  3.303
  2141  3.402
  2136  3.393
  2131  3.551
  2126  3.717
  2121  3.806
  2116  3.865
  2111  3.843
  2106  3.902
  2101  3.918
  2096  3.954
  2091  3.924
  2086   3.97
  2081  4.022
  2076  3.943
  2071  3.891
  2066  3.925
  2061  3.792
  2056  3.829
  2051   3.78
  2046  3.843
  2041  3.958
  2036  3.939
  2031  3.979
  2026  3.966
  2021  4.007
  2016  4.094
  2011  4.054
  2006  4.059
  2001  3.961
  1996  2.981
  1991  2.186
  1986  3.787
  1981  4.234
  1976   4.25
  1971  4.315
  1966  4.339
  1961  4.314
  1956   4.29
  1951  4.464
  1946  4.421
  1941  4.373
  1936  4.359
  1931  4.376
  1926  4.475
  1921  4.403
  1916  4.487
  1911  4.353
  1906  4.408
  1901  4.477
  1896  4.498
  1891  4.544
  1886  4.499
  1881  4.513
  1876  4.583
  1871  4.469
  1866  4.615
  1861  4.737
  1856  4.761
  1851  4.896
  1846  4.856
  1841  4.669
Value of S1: 4.7 yr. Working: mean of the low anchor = 4.48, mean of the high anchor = 3.91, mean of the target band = 3.61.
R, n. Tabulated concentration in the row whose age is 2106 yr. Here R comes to 3.902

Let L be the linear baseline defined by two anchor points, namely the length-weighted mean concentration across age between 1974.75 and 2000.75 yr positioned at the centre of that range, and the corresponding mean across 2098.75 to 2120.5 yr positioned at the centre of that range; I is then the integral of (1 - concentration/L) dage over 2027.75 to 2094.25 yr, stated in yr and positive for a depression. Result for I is -3.3 yr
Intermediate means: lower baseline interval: 3.49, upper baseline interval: 3.87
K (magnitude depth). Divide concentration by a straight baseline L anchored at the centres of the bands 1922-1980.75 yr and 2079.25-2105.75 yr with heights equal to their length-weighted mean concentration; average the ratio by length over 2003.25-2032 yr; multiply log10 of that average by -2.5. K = 0.04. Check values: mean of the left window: 4.36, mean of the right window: 3.95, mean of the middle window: 4.03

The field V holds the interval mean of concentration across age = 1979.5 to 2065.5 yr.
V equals 3.79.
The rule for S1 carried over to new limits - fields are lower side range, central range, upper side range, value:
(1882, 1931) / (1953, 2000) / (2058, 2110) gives 4.3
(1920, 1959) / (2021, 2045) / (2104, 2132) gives 0.7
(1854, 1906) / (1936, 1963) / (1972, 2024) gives -1.8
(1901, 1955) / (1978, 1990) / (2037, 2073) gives 1.1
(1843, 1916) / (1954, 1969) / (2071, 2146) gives -0.1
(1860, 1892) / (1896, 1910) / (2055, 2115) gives 0.1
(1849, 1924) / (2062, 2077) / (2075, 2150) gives 0.0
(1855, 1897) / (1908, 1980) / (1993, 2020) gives -3.4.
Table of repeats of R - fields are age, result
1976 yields 4.25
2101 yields 3.918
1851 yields 4.896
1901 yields 4.477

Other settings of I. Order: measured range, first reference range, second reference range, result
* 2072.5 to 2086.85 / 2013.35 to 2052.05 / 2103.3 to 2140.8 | -0.56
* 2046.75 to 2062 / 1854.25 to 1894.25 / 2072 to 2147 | 0.62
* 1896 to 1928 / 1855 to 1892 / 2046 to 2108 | 0.13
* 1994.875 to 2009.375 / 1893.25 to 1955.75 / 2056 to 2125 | 1.46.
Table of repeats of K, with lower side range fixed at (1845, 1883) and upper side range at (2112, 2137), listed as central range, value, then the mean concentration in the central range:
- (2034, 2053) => 0.032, 3.88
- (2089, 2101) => -0.037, 3.94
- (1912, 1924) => 0.009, 4.43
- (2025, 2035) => 0.022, 3.97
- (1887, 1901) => 0.012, 4.51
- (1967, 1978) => -0.006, 4.29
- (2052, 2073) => 0.021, 3.85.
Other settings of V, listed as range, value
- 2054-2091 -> 3.91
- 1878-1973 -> 4.42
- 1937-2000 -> 4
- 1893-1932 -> 4.44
